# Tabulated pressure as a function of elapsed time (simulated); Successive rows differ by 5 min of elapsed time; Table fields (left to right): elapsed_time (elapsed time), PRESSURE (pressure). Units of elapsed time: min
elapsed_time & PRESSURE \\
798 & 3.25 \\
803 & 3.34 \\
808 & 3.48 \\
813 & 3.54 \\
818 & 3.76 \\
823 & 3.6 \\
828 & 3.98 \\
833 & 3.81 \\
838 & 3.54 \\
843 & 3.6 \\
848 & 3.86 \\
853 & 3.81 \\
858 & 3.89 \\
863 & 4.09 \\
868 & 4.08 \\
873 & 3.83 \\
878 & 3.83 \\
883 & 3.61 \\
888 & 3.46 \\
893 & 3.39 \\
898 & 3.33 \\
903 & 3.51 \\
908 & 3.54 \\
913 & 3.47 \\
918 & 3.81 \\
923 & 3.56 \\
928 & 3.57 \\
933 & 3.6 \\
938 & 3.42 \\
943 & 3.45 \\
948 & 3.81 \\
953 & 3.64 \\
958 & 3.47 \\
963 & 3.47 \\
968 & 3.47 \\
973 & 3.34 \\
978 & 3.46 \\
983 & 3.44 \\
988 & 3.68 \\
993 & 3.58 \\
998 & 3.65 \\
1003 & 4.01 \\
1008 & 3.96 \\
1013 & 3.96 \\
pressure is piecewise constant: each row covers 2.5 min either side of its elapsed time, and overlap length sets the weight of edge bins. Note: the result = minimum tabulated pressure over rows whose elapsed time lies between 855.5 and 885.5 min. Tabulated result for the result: 3.61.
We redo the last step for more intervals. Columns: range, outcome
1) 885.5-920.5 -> 3.33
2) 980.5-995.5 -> 3.44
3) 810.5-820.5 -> 3.54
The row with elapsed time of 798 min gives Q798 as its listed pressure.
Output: 3.25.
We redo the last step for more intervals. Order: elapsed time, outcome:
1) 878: 3.83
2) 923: 3.56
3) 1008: 3.96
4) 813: 3.54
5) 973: 3.34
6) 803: 3.34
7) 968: 3.47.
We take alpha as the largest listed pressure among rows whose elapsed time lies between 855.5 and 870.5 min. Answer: 4.09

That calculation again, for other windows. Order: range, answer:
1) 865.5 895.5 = 4.08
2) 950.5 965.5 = 3.64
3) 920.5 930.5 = 3.57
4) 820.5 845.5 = 3.98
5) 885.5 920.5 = 3.81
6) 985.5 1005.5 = 4.01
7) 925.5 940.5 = 3.6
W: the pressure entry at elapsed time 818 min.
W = 3.76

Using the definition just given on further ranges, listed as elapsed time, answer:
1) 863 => 4.09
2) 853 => 3.81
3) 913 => 3.47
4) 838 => 3.54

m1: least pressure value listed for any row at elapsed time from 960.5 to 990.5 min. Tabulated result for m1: 3.34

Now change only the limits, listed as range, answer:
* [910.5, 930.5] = 3.47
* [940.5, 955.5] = 3.45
